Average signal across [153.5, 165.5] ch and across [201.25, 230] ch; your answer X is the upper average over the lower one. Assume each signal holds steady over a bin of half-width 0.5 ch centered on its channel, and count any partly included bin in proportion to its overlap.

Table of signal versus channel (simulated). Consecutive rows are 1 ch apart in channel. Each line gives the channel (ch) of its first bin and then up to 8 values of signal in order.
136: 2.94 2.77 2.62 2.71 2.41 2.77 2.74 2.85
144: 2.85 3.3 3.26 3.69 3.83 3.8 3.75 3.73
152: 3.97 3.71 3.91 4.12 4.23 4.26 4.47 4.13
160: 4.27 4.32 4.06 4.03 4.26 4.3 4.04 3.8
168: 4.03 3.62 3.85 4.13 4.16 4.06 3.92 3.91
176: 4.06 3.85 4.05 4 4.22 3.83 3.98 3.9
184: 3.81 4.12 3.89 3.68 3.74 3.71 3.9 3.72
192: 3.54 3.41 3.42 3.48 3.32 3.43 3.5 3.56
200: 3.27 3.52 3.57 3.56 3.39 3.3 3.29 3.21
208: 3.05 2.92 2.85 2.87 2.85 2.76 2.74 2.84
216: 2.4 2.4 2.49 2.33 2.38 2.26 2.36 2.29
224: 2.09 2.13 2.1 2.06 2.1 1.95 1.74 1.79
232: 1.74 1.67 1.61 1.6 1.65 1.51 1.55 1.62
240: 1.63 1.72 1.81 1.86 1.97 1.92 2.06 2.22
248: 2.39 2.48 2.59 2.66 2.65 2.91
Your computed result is 0.63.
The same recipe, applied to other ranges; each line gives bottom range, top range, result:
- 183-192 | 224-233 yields 0.51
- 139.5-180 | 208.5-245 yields 0.56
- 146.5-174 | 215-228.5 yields 0.57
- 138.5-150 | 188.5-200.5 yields 1.12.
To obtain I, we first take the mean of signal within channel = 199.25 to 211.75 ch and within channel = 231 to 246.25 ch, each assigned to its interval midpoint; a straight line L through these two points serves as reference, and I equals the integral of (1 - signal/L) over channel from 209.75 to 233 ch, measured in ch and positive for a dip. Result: 2.0 ch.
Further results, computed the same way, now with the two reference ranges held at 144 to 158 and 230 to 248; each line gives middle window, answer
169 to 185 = -3.9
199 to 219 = -4.3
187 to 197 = -2.5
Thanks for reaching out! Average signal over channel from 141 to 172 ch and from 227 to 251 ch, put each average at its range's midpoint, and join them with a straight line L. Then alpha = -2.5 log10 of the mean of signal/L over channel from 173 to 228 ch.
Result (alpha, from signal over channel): -0.15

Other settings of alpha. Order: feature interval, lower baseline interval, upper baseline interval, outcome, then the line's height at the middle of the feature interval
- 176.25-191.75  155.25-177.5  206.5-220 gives -0.09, 3.57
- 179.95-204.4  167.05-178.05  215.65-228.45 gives -0.12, 3.28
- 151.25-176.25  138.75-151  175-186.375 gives -0.13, 3.6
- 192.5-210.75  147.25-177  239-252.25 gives -0.07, 3.12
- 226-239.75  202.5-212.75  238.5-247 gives 0.25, 2.2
